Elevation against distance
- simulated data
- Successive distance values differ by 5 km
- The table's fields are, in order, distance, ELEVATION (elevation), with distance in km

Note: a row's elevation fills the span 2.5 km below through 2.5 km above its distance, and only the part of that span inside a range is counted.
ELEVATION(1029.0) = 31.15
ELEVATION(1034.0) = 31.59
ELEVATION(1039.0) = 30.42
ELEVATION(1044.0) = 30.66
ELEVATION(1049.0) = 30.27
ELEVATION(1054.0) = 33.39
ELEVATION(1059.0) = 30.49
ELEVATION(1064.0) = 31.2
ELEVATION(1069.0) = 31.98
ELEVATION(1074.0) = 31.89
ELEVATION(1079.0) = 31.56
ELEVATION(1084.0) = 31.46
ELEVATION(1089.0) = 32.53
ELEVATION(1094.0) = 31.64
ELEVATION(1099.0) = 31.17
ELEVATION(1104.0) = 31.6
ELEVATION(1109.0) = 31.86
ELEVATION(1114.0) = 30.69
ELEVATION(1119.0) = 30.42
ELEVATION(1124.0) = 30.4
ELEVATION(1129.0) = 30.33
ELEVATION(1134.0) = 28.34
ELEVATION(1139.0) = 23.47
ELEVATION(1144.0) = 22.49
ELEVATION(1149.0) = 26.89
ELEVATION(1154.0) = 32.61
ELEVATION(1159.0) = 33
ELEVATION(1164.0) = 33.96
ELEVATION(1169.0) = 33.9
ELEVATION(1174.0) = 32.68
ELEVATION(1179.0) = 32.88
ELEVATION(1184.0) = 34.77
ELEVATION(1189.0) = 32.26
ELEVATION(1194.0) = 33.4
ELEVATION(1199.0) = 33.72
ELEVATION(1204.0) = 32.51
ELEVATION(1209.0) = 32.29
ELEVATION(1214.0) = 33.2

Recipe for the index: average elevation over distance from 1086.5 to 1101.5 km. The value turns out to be 31.8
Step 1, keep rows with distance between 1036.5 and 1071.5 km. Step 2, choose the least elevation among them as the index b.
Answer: 30.27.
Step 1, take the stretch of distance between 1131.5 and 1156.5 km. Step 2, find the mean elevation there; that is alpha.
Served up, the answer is 26.8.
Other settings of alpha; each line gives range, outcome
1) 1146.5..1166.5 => 31.6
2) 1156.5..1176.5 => 33.4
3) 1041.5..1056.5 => 31.4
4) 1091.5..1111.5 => 31.6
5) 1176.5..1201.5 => 33.4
